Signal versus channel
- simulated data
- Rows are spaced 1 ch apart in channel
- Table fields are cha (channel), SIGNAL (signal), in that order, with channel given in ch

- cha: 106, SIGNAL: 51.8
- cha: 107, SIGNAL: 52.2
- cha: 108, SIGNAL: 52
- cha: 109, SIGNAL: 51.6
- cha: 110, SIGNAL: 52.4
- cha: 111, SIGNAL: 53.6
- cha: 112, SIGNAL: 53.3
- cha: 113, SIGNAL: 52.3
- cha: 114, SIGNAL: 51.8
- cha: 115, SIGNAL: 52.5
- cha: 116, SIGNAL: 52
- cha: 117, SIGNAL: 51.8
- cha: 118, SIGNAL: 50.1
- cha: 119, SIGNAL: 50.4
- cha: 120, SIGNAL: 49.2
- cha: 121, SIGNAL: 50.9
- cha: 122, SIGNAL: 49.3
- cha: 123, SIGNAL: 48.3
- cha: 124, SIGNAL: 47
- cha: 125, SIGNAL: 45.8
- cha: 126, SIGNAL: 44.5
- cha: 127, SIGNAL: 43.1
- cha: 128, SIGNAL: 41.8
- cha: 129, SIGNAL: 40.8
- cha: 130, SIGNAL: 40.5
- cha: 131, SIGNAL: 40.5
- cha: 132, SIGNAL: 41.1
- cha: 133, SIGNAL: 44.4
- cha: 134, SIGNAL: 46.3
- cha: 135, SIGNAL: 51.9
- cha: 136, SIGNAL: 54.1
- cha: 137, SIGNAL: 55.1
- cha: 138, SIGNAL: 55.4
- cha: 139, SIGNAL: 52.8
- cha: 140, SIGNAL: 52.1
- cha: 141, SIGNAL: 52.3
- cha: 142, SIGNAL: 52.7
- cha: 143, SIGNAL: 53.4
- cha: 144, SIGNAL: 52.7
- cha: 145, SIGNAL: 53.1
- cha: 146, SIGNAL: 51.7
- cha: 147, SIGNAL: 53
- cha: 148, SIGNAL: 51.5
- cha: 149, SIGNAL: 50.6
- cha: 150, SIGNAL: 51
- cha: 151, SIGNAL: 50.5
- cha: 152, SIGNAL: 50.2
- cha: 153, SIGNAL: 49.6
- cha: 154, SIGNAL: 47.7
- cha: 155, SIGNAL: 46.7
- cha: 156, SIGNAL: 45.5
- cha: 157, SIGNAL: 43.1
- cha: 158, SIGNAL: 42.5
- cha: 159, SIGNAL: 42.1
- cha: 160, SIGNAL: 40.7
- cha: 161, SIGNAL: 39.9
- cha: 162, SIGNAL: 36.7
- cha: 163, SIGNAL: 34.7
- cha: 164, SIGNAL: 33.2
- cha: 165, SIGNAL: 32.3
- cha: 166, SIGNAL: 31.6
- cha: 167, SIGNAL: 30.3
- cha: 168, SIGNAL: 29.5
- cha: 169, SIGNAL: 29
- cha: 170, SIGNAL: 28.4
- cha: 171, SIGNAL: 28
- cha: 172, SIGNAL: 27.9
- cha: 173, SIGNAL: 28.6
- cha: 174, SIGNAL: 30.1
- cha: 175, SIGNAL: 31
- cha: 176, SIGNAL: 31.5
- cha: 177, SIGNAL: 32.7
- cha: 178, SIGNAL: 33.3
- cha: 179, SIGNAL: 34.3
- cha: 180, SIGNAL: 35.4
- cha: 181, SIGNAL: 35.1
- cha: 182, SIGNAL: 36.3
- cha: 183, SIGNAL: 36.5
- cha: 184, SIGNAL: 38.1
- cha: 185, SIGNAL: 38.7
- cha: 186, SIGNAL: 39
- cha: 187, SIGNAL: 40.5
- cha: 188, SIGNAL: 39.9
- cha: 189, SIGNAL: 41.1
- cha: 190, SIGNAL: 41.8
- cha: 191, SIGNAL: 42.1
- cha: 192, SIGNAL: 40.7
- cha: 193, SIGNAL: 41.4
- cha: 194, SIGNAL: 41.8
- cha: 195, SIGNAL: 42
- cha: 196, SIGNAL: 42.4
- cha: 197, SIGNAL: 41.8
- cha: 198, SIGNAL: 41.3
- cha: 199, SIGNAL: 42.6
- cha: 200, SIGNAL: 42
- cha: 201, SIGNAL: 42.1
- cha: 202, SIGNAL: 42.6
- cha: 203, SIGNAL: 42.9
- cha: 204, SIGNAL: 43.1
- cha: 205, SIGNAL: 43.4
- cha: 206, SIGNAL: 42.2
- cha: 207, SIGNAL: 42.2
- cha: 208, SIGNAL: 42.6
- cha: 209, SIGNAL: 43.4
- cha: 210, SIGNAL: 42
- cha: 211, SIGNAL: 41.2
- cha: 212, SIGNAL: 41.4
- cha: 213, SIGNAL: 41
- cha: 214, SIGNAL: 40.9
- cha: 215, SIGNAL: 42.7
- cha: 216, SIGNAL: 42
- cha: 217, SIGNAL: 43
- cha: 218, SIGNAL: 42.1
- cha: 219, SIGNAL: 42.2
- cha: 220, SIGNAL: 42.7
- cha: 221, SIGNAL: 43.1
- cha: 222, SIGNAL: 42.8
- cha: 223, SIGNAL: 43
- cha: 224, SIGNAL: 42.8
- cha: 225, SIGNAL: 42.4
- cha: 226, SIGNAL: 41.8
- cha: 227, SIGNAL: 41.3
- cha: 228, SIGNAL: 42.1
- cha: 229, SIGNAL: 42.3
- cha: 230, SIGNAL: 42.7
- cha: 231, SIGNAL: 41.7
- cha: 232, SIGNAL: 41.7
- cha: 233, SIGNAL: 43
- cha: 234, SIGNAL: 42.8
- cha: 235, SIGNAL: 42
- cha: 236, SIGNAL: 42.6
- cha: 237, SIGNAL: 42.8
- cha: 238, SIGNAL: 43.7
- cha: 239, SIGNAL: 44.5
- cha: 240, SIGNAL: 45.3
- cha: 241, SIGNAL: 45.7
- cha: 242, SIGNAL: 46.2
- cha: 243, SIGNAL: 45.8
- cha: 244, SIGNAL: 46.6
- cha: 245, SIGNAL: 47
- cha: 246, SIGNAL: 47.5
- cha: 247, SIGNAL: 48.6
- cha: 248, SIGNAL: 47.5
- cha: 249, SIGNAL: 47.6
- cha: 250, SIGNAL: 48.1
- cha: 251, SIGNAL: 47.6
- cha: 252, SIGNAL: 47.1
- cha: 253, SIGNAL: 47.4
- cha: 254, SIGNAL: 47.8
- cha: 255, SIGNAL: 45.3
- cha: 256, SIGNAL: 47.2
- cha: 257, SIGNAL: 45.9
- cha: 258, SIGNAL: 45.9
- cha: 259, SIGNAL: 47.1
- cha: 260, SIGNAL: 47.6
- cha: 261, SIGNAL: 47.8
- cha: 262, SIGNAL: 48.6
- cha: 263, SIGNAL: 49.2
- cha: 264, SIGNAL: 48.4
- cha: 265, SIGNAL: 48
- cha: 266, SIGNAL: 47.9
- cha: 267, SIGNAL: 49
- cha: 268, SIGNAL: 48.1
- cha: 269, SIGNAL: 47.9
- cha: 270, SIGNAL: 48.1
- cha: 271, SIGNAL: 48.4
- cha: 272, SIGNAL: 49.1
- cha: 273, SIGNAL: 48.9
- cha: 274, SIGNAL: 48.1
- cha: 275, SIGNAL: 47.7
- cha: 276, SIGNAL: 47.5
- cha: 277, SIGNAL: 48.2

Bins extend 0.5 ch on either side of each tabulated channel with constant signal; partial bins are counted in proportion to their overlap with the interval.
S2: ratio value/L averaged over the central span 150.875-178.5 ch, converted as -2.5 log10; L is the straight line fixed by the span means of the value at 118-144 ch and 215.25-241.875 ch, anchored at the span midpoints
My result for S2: 0.26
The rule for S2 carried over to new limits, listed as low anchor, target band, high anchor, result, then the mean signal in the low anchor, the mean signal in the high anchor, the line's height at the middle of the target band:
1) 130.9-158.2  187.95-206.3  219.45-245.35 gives 0.10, 49.9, 43.4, 46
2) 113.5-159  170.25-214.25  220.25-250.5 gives 0.19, 48.8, 44.2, 46.2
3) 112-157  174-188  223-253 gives 0.31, 49.2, 44.5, 47.1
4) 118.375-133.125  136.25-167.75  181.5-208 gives -0.06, 45.2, 41.1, 43.7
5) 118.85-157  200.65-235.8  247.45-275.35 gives 0.14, 48.8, 47.8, 48.1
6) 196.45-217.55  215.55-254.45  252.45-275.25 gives 0.02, 42.2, 47.8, 45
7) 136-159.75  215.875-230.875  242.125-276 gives 0.14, 50.2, 47.6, 48.5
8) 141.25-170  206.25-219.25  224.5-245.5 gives 0.04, 43.6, 43.5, 43.5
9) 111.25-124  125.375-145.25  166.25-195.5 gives -0.05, 50.9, 35.3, 46.5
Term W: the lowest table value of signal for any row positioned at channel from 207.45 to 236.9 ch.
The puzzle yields 40.9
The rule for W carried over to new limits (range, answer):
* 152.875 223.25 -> 27.9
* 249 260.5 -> 45.3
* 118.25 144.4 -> 40.5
